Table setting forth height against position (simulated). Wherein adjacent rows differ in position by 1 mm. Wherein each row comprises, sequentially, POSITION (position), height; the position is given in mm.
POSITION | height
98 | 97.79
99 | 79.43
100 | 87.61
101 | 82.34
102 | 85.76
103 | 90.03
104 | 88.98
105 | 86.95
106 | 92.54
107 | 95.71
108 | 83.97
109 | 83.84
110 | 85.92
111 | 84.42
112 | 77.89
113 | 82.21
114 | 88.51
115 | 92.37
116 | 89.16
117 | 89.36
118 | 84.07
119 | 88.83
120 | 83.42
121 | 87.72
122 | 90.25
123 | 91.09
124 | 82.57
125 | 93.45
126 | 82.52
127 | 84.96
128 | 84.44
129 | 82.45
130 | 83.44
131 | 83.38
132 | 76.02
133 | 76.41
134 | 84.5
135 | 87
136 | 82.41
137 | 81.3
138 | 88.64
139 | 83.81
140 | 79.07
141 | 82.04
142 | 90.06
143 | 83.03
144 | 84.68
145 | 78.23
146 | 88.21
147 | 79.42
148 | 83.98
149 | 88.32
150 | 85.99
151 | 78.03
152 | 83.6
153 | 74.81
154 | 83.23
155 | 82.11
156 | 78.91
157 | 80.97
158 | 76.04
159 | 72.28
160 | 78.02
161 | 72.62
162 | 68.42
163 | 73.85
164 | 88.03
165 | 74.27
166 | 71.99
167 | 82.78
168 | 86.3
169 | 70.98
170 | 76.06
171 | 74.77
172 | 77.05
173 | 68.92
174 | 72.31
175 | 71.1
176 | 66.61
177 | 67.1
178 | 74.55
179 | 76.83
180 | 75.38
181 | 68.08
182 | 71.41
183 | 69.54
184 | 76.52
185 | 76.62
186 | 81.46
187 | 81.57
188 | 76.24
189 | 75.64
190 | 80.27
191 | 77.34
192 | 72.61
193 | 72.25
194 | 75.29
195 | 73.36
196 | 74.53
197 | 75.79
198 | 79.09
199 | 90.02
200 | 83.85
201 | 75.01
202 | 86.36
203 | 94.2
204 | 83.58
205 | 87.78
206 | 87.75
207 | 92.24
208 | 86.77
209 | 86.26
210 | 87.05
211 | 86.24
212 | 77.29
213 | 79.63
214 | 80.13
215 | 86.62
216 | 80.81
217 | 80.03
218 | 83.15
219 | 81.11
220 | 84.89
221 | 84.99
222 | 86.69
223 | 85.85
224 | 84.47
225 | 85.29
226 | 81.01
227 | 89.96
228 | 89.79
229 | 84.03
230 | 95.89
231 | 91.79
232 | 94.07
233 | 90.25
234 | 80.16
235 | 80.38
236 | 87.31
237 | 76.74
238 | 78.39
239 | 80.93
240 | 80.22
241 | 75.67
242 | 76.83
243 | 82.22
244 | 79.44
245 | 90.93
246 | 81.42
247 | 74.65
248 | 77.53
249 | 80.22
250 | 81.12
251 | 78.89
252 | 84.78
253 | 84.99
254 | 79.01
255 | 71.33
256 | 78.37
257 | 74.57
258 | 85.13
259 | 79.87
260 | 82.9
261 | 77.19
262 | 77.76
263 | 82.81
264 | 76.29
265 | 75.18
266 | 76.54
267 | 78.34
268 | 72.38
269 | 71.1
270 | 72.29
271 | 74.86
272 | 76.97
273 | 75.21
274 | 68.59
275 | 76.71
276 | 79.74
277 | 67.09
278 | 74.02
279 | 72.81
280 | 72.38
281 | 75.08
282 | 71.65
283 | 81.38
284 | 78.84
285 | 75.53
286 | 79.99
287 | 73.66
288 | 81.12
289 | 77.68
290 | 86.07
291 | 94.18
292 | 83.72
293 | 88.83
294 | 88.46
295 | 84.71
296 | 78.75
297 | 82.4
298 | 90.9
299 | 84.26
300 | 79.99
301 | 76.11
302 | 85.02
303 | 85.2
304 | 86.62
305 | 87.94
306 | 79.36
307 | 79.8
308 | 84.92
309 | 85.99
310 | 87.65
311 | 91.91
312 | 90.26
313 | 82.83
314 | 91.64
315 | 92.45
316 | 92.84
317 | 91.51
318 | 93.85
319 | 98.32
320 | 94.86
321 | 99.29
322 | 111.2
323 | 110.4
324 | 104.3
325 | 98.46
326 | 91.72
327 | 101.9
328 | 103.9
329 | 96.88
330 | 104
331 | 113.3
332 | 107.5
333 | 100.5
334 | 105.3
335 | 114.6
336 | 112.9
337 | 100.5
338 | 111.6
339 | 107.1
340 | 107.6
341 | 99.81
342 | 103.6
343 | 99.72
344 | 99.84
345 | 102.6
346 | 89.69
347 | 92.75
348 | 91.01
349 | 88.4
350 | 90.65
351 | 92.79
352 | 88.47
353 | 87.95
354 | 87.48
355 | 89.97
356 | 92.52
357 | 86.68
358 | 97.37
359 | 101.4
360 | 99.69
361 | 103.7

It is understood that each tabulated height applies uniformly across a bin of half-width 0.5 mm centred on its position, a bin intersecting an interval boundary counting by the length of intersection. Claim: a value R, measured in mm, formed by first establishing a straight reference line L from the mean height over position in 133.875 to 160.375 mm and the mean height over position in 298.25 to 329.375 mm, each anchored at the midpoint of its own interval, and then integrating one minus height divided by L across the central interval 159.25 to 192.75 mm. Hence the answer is 3.5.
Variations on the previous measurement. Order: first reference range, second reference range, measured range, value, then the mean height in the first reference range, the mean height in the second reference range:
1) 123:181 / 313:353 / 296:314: 2.2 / 79.6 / 99.6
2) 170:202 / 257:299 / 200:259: -4.9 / 75.4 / 78.5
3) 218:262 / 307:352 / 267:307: 5.1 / 82.5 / 98.2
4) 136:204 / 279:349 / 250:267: 1.5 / 78.3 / 91.9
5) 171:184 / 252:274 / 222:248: -2.9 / 71.9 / 77.3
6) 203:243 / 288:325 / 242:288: 5.0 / 84.5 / 89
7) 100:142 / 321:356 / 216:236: 1.4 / 85.5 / 100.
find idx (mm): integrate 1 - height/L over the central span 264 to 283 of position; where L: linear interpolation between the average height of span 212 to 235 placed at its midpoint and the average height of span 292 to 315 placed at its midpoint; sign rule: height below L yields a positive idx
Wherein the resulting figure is 2.46 mm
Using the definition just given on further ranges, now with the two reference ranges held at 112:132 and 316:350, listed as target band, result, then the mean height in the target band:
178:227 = 5.9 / 80.8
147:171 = 2.7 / 78.7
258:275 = 3.5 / 76.4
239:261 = 3.5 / 80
